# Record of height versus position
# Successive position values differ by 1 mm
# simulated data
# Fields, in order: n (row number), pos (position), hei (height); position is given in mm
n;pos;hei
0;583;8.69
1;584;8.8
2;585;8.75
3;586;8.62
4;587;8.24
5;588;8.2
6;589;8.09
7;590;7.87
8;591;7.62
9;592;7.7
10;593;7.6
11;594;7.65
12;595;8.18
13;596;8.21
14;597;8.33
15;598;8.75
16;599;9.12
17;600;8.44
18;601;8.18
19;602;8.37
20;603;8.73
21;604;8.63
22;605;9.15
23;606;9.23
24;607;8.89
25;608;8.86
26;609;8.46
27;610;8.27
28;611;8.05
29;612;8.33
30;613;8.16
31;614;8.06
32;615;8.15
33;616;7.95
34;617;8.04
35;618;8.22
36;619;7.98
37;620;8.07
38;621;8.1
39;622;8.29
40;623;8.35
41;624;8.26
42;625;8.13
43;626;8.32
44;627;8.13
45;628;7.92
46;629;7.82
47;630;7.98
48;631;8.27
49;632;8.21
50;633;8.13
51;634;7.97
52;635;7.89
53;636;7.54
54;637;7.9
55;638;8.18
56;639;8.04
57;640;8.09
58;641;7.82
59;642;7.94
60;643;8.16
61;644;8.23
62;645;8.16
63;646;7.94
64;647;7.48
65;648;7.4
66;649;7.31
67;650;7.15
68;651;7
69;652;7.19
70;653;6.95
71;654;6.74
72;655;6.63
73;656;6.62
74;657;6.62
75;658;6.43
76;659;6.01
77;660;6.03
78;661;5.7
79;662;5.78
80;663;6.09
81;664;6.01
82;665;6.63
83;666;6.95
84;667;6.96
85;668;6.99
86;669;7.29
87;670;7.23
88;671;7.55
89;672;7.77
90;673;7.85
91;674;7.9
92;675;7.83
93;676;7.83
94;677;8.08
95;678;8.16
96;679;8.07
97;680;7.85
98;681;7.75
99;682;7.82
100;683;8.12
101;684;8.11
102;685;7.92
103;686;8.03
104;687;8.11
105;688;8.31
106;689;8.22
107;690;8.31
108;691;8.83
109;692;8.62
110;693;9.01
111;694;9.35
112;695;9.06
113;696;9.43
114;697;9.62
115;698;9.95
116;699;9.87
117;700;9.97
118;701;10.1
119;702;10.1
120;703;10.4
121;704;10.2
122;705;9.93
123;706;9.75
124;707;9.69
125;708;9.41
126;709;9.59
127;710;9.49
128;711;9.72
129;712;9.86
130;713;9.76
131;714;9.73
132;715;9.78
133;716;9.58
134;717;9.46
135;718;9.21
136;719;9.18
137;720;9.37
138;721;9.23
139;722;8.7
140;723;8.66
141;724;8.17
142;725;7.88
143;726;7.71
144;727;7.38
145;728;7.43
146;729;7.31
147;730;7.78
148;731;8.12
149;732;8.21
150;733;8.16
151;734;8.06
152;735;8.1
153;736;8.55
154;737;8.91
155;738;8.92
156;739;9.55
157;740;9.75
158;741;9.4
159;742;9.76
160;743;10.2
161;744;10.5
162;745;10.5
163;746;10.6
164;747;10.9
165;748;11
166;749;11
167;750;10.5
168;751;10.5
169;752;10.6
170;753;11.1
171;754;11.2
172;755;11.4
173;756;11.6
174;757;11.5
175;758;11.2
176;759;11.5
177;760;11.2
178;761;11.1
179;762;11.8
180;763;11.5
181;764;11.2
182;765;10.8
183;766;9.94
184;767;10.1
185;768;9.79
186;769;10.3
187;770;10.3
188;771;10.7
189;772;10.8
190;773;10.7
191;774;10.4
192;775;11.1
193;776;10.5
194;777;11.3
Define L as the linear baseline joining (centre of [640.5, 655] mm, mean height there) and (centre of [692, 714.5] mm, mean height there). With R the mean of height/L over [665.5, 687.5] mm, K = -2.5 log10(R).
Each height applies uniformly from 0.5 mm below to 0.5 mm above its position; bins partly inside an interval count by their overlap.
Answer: 0.12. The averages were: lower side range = 7.5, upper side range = 9.7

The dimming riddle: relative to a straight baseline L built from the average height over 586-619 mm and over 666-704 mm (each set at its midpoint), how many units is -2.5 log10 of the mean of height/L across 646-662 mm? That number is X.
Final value 0.24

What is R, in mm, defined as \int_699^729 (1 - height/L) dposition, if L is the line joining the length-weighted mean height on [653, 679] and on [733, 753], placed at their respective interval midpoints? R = -1.9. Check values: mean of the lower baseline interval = 6.97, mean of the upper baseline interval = 9.85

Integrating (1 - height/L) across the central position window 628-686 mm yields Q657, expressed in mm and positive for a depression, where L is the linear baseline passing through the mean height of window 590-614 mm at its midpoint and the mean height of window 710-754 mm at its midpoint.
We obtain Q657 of 8.68 mm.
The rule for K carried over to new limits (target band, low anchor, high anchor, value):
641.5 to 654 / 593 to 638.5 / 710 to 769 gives 0.15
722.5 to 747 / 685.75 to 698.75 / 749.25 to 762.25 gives 0.19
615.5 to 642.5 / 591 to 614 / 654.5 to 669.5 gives -0.07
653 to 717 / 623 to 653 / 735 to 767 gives 0.10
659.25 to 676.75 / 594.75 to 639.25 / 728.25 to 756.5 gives 0.26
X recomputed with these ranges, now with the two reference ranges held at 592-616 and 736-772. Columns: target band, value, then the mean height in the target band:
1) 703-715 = 0.02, 9.77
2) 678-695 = 0.16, 8.3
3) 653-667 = 0.40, 6.37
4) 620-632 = 0.07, 8.14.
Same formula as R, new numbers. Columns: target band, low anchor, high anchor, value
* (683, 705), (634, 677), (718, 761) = -2.1 mm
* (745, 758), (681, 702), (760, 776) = -0.8 mm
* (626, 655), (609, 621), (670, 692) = 1.2 mm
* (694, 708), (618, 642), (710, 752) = -1.5 mm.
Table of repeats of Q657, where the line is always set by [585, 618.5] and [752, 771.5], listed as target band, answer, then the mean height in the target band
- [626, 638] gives 1.11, 8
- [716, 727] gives 1.66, 8.73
